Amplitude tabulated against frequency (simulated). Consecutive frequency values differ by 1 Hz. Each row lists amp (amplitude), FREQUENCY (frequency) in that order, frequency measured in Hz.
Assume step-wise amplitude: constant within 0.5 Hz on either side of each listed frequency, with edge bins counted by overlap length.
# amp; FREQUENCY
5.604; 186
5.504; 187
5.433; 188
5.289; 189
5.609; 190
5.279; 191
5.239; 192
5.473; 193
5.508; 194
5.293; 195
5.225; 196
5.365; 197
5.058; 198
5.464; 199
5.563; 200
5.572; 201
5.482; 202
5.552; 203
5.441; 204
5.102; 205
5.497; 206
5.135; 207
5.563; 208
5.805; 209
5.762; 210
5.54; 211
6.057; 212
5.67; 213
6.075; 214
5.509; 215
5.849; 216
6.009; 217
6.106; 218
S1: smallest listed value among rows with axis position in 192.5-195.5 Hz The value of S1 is 5.293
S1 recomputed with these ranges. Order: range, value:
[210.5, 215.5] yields 5.509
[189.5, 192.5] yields 5.239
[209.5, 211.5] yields 5.54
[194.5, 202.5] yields 5.058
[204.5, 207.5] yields 5.102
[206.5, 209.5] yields 5.135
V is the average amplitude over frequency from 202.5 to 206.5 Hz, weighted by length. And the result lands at 5.4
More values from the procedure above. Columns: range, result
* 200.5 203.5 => 5.54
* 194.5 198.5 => 5.24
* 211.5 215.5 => 5.83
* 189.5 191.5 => 5.44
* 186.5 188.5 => 5.47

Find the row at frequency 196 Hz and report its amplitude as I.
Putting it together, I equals 5.225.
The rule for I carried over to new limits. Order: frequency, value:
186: 5.604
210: 5.762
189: 5.289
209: 5.805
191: 5.279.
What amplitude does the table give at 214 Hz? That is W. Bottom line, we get 6.075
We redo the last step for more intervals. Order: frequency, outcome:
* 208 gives 5.563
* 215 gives 5.509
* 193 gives 5.473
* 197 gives 5.365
